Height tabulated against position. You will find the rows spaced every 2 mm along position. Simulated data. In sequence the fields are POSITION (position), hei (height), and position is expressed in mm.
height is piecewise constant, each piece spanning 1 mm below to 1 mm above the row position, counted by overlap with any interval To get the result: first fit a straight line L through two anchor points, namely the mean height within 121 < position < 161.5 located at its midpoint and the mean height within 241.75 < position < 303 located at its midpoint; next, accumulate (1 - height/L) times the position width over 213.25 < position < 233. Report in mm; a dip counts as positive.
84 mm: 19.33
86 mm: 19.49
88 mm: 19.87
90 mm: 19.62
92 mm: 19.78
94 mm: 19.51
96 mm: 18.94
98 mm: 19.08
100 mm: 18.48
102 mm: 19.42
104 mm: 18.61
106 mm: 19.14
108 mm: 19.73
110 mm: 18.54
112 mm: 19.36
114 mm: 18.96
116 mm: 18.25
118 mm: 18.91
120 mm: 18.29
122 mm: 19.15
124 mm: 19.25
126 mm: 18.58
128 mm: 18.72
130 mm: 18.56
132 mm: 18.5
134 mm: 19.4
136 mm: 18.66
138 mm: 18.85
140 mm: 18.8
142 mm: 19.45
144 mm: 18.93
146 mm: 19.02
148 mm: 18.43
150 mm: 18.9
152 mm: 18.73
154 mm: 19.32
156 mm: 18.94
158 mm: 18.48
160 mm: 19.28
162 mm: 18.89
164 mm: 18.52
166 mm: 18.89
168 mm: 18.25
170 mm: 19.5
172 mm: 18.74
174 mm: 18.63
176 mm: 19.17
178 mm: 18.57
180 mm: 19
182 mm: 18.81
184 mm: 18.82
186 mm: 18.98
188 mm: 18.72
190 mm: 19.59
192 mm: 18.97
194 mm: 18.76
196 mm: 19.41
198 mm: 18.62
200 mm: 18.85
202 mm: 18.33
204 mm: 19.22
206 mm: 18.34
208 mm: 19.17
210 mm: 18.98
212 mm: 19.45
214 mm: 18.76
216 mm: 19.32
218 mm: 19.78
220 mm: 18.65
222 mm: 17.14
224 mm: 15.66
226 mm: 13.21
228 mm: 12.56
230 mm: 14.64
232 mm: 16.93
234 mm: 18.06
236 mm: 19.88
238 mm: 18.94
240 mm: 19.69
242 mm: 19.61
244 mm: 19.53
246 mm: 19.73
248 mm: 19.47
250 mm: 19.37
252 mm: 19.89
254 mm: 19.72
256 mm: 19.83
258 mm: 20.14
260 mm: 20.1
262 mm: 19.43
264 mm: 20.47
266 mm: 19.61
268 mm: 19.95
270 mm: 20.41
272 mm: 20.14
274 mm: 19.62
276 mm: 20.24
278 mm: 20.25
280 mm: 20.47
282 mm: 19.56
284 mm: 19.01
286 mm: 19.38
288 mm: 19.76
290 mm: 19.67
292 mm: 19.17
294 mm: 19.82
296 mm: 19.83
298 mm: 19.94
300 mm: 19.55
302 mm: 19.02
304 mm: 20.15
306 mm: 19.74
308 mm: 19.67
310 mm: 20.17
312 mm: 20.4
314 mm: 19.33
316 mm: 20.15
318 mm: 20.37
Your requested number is 2.8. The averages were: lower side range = 18.9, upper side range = 19.8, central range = 16.6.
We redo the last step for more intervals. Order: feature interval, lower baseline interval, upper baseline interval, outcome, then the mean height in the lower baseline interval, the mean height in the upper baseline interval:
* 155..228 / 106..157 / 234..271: 2.87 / 18.9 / 19.7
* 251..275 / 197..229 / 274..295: -0.97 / 17.9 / 19.7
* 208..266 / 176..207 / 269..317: 2.21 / 18.9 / 19.8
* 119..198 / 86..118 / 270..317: 1.90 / 19.2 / 19.8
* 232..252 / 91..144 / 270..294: 0.32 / 19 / 19.8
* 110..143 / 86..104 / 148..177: 0.43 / 19.3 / 18.9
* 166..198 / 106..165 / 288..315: 0.34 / 18.9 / 19.7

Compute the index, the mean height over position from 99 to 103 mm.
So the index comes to 19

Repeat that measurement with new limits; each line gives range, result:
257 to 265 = 20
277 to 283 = 20.1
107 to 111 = 19.1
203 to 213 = 19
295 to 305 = 19.7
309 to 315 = 20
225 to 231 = 13.5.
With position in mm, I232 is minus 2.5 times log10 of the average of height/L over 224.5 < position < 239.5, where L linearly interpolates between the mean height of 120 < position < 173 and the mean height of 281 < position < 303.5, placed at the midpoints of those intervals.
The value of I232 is 0.17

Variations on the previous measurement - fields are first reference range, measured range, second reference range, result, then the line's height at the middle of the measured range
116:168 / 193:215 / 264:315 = 0.020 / 19.2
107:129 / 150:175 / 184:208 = 0.002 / 18.9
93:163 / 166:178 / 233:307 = 0.019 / 19.2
